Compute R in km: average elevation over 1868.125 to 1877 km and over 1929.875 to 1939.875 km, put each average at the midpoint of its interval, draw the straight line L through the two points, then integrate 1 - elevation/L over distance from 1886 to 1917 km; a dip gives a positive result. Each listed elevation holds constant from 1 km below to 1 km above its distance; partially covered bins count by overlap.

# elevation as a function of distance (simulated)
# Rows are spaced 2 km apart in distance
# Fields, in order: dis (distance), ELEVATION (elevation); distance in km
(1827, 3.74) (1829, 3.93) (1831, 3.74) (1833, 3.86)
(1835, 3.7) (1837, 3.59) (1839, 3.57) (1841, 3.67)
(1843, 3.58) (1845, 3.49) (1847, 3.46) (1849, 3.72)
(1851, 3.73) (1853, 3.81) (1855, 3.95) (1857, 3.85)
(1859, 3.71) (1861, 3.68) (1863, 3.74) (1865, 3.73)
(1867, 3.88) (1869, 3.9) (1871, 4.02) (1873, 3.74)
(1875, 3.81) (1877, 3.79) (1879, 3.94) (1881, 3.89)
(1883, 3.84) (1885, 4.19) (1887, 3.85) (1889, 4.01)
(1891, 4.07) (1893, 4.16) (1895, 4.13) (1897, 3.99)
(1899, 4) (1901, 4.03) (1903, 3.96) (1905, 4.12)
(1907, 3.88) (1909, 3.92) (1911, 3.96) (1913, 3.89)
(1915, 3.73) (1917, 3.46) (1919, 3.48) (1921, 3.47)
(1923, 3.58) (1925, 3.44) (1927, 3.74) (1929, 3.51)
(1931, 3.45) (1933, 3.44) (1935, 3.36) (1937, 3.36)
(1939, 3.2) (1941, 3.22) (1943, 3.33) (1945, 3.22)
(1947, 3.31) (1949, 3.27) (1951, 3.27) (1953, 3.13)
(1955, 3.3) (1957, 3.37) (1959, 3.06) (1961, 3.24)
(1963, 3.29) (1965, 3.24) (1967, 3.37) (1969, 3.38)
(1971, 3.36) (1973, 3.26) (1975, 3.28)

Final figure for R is -2.8 km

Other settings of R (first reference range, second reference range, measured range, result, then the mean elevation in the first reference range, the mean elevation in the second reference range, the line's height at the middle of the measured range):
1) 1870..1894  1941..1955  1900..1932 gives -1.2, 3.94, 3.26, 3.59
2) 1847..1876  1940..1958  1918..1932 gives -0.5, 3.79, 3.27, 3.41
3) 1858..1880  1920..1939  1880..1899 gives -1.6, 3.81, 3.47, 3.7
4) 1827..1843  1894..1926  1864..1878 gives -0.3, 3.71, 3.81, 3.76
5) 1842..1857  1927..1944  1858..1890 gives -2.3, 3.69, 3.38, 3.6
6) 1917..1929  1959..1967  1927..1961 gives 0.7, 3.53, 3.25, 3.38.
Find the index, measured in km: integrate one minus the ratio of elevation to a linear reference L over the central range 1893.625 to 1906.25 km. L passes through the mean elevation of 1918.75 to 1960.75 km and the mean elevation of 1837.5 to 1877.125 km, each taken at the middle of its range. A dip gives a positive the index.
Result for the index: -1.78 km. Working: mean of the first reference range 3.74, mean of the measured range 4.04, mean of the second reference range 3.35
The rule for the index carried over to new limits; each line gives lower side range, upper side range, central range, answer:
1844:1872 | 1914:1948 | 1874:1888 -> -0.94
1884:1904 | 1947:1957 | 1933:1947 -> 0.52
